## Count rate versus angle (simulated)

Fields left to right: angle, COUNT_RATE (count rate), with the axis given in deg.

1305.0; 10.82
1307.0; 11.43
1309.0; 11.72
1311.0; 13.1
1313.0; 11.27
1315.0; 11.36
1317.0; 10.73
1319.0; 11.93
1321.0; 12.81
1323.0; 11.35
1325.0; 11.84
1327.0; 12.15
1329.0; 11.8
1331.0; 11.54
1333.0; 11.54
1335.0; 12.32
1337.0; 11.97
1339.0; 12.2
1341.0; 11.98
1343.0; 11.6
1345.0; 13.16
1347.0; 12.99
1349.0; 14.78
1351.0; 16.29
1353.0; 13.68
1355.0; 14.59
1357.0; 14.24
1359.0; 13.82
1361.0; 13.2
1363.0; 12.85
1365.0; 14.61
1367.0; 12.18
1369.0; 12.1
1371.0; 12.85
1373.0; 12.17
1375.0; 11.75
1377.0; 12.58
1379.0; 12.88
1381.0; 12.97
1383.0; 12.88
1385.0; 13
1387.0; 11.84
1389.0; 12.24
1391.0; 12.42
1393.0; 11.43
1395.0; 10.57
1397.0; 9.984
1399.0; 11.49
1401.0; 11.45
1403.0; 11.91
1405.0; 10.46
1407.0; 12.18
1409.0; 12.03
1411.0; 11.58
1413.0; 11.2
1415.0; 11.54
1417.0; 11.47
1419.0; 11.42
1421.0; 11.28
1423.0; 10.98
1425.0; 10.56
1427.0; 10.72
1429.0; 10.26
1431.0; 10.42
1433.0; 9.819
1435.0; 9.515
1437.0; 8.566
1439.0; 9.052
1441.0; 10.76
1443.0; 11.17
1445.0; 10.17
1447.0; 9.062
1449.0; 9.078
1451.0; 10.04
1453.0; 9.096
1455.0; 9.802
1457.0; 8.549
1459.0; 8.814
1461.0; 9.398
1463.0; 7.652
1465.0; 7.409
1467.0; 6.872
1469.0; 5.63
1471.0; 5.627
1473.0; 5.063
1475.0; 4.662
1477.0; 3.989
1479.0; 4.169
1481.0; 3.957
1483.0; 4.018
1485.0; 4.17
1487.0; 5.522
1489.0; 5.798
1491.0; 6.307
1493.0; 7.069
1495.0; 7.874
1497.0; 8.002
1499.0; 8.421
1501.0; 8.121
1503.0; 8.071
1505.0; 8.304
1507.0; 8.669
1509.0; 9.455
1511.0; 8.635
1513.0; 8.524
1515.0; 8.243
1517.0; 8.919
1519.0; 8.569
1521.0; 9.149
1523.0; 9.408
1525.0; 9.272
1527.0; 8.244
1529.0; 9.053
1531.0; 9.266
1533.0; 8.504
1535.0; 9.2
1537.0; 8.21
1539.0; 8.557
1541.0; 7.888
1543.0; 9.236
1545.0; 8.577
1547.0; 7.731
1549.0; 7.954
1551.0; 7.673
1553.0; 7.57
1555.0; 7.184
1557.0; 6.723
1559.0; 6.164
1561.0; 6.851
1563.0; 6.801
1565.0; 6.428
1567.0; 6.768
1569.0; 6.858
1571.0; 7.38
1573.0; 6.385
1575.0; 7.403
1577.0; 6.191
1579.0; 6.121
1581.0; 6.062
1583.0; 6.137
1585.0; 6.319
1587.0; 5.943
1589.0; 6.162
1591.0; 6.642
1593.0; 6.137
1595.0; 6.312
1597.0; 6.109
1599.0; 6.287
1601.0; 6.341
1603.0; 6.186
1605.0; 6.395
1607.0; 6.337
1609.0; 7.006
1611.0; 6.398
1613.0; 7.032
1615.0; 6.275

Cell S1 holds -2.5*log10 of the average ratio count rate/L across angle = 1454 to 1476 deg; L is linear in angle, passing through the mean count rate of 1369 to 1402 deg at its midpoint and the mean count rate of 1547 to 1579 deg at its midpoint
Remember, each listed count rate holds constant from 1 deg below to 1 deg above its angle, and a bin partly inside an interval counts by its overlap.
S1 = 0.331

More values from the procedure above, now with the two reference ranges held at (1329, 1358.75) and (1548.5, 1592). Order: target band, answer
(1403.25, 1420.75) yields -0.035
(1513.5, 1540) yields -0.116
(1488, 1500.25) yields 0.211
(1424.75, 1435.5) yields 0.042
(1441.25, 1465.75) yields 0.083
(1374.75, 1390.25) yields -0.053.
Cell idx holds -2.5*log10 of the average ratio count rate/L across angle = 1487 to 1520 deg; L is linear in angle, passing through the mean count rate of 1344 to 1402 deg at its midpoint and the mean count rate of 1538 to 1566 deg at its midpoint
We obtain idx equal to 0.12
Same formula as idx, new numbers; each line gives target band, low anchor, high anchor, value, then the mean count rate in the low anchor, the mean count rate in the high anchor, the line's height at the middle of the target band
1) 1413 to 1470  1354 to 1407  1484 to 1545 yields 0.09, 12.4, 8.16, 10.5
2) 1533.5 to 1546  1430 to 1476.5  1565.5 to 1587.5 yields -0.21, 8.48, 6.52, 7.1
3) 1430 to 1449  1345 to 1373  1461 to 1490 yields -0.22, 13.6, 5.46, 7.99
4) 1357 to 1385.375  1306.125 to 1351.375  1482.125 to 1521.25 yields -0.17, 12.2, 7.57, 11.1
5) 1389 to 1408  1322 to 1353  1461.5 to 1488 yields -0.21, 12.5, 5.37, 9.35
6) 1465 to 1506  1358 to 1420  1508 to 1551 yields 0.50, 12.1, 8.67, 9.74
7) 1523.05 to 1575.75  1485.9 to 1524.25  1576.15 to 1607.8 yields -0.09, 8.05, 6.23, 7.12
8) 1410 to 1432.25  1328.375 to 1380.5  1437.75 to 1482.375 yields -0.15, 12.9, 7.7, 9.63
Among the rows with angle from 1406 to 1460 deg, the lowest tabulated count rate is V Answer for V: 8.549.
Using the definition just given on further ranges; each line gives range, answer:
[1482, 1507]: 4.018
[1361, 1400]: 9.984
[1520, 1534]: 8.244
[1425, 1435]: 9.515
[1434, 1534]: 3.957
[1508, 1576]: 6.164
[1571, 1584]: 6.062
